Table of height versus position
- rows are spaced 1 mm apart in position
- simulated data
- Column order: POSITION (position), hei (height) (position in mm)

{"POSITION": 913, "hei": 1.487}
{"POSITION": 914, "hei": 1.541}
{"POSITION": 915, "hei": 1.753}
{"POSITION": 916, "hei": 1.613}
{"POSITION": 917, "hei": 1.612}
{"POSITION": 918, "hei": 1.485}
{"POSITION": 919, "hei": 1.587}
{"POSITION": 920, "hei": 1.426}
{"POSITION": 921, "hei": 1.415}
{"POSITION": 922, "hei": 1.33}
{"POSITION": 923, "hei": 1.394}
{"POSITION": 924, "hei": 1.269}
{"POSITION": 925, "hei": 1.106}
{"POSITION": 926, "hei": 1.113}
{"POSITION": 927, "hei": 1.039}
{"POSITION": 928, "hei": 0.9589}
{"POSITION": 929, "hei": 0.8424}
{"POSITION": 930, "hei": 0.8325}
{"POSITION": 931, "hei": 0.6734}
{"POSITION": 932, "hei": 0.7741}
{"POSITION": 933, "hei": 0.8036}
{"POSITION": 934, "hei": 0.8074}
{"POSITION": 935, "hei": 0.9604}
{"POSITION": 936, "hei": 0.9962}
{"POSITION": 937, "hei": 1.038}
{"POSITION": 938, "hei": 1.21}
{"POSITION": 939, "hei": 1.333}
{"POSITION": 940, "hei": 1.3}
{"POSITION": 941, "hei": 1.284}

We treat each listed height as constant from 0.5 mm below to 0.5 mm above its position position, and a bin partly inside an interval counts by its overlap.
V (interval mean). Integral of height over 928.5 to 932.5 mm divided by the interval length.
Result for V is 0.781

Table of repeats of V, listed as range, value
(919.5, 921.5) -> 1.42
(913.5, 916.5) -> 1.64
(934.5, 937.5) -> 0.998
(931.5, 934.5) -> 0.795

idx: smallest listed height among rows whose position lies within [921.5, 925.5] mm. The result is 1.106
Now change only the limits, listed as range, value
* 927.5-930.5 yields 0.8325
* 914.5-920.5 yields 1.426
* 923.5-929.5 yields 0.8424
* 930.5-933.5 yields 0.6734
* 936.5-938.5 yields 1.038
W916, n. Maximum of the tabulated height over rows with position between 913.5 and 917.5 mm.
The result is 1.753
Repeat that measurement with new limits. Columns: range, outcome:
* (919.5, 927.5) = 1.426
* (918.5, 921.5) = 1.587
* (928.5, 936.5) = 0.9962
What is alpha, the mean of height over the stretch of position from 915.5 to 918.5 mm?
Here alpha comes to 1.57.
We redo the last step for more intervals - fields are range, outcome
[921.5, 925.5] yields 1.27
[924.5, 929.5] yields 1.01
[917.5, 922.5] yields 1.45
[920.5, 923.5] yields 1.38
